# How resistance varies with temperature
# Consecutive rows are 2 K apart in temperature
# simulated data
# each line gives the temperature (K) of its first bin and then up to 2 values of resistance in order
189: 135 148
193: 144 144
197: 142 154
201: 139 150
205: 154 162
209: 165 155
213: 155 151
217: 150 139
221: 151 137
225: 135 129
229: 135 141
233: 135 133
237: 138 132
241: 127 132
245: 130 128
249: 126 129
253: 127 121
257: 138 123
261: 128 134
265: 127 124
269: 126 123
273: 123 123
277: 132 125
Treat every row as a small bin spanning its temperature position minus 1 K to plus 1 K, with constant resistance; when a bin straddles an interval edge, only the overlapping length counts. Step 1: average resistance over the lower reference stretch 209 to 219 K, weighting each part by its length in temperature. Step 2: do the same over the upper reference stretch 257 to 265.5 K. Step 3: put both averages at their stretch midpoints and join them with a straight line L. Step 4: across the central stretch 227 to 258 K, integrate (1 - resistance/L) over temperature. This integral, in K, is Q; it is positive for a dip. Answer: 1.6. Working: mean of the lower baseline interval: 153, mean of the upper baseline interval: 129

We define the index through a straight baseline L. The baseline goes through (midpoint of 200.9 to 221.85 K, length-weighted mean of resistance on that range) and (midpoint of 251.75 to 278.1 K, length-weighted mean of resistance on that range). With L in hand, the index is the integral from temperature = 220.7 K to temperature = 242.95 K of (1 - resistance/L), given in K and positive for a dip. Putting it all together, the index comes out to 1.19 K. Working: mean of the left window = 152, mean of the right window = 127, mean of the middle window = 135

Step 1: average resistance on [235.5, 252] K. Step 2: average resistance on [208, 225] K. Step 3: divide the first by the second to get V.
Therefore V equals 0.87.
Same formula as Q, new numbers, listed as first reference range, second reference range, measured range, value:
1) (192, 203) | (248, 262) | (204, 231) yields -1.6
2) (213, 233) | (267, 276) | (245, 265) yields 0.2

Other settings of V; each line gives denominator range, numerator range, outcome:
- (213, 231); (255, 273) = 0.90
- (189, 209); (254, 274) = 0.85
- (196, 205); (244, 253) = 0.87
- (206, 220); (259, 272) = 0.82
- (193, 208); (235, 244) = 0.89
